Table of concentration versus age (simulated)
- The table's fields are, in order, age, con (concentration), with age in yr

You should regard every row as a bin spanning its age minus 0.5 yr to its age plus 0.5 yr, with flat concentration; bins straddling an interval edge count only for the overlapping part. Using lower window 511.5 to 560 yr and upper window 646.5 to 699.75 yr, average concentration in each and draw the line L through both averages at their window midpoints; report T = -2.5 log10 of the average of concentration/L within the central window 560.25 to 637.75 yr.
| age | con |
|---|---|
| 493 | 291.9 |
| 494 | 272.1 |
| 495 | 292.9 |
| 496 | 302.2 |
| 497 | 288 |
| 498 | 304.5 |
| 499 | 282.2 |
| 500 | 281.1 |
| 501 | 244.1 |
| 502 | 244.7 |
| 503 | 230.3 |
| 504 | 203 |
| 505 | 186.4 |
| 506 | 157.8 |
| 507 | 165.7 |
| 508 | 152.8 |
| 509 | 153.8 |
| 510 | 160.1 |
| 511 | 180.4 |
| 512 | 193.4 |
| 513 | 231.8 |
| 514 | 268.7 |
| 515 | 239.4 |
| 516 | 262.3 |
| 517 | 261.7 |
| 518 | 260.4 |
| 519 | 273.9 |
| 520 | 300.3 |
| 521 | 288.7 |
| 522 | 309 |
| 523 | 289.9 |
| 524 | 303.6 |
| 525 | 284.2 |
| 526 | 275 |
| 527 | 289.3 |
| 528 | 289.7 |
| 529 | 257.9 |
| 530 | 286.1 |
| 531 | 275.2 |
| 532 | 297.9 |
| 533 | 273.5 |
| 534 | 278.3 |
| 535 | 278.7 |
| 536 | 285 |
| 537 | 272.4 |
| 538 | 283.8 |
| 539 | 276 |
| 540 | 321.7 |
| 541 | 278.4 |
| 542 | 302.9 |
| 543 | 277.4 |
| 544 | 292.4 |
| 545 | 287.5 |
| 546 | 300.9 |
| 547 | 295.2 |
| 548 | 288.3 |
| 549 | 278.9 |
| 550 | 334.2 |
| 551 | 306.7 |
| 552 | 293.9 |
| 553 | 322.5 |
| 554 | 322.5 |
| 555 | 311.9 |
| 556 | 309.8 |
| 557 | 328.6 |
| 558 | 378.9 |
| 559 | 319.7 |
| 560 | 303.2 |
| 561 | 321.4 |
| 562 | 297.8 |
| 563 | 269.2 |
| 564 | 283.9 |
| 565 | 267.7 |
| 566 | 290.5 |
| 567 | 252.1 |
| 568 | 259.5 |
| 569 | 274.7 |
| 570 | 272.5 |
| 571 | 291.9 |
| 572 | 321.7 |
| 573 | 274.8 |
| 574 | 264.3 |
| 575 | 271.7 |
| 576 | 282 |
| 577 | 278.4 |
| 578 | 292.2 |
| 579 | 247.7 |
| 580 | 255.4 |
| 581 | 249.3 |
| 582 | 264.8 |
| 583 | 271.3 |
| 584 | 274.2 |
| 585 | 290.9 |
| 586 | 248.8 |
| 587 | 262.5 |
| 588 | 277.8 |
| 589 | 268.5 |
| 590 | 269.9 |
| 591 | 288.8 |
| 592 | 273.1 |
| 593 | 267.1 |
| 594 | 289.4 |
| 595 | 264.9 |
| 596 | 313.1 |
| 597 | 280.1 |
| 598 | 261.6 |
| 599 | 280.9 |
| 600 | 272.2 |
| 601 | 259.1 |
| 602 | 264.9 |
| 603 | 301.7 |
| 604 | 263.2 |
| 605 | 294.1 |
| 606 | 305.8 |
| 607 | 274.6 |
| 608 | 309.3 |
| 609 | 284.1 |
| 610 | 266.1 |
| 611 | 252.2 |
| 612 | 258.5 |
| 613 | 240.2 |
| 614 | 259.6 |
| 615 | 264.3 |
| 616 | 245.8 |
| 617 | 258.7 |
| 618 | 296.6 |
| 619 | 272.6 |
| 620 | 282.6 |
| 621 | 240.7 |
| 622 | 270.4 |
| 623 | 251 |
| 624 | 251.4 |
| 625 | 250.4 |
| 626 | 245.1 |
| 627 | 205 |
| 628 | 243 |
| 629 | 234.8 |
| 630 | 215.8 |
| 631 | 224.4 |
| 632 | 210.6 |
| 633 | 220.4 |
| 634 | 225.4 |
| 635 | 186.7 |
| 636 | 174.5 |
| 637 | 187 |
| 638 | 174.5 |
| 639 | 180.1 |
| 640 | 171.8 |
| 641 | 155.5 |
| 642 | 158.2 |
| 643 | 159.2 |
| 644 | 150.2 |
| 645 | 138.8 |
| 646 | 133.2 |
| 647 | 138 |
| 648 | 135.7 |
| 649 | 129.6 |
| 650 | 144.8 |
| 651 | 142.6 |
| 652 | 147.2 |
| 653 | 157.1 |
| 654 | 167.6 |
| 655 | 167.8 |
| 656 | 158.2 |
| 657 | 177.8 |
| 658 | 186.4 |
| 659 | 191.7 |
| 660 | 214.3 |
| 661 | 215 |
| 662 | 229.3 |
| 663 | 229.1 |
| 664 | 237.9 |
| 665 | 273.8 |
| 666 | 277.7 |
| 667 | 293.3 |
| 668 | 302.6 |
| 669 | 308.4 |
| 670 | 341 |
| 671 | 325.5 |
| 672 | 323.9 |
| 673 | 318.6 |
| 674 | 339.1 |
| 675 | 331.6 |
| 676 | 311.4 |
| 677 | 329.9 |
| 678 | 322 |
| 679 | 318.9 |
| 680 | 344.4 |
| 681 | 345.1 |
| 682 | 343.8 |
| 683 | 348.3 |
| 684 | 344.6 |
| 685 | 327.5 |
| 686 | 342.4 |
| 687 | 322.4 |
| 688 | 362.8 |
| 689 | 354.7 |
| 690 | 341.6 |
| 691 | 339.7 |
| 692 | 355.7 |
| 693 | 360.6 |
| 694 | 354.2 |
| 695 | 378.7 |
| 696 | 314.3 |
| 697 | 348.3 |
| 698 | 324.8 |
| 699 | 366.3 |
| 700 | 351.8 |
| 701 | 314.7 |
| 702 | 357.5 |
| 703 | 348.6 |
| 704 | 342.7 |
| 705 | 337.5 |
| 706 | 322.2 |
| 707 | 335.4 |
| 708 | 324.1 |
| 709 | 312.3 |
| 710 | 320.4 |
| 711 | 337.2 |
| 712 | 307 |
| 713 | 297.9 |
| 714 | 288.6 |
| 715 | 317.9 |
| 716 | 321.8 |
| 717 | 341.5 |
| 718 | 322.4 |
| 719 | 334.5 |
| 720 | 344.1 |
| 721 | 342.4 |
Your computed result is 0.08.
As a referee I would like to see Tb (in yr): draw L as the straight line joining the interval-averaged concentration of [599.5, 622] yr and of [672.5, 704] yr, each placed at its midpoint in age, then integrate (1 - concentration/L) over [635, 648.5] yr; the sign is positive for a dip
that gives 6.3 yr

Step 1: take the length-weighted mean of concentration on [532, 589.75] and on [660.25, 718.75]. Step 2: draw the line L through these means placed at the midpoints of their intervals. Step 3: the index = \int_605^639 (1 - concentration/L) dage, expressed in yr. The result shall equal 6.6 yr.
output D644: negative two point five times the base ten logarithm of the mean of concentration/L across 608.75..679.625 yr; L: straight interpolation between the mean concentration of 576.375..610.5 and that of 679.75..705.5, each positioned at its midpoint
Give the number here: 0.33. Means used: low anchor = 275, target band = 230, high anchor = 345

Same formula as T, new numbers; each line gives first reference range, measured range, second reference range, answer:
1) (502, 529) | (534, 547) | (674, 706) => -0.14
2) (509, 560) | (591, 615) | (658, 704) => 0.09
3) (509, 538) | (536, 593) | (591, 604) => -0.06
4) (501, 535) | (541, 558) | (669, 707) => -0.16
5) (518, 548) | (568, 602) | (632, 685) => -0.04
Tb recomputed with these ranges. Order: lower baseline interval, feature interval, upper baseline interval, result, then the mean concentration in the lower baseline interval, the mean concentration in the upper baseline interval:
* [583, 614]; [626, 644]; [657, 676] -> 5.13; 275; 273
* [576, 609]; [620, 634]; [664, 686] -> 2.74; 276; 321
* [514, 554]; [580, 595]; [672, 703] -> 1.72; 287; 340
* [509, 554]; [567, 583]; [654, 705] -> 0.71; 277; 306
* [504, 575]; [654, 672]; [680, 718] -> 4.45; 274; 337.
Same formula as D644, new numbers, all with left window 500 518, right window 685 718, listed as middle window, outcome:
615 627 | 0.10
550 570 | -0.23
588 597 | -0.06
